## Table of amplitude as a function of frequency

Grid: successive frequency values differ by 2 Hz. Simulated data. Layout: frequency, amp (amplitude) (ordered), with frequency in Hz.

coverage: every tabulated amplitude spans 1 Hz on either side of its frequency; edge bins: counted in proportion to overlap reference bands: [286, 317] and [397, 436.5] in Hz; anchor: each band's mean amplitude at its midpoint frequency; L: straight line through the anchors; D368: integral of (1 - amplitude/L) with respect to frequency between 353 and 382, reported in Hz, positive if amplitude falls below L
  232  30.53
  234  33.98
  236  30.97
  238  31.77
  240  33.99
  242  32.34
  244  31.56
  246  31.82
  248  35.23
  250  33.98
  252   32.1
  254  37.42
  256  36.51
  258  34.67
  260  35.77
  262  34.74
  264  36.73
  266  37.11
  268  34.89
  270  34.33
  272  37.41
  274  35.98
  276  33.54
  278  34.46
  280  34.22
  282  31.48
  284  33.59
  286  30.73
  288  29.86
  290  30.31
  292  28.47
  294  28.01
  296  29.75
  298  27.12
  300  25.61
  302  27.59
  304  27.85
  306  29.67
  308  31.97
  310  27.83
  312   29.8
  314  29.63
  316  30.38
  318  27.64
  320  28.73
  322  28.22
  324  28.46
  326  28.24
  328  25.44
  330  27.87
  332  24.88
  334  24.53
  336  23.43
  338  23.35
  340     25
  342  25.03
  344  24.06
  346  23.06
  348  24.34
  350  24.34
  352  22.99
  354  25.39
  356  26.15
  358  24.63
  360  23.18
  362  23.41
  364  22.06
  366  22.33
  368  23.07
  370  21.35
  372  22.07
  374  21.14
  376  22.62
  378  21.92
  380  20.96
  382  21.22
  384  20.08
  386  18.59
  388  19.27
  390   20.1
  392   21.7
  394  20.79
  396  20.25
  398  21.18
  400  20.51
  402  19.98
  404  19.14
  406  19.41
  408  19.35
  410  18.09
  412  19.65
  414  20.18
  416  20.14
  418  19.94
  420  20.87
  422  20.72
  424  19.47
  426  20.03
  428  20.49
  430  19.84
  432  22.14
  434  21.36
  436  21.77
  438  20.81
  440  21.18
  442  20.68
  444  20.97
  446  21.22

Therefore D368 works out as 1.4 Hz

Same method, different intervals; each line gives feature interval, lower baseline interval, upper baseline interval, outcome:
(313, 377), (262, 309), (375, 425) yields 2.3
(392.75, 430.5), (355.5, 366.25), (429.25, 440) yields 3.3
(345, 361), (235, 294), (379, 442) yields 0.8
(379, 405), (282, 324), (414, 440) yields 3.1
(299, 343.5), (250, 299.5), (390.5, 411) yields 1.7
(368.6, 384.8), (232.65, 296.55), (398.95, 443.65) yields 1.7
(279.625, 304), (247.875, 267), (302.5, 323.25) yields 1.6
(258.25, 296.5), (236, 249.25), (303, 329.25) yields -3.0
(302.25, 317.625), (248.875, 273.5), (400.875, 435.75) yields 0.6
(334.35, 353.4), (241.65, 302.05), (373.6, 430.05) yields 1.4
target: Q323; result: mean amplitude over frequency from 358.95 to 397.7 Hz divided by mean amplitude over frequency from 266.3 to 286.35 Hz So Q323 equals 0.6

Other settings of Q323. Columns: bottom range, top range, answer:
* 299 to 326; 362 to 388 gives 0.75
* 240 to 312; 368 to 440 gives 0.63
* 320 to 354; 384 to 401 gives 0.80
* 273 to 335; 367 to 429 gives 0.70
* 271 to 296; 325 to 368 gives 0.76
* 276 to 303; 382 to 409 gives 0.66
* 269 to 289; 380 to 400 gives 0.61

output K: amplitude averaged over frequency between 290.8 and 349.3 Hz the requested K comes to 27.1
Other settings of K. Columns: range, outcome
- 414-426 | 20.2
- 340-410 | 21.9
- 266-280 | 35.2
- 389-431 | 20.1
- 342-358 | 24.4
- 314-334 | 27.7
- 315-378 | 24.7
